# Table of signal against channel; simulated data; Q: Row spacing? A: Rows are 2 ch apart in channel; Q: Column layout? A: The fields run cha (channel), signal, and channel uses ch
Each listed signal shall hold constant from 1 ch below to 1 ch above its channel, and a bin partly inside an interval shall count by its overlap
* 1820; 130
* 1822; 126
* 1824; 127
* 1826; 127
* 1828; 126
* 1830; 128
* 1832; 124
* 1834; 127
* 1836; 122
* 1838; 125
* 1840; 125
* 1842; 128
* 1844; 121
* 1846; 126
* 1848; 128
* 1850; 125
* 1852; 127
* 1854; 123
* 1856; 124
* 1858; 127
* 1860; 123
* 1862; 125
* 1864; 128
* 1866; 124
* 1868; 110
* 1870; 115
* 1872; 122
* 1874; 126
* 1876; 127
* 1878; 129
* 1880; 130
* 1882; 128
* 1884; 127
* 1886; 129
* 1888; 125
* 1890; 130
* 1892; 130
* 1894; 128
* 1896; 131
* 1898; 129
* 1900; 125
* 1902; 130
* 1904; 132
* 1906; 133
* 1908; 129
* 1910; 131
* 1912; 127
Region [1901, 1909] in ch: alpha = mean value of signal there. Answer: 131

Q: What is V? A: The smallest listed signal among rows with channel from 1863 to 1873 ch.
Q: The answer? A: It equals 110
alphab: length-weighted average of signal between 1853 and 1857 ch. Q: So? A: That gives 124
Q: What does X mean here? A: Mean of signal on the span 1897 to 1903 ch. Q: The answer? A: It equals 128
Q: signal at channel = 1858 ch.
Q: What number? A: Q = 127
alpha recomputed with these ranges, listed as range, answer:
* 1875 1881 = 129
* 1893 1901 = 128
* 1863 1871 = 119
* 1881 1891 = 128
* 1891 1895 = 129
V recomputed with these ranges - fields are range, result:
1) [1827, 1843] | 122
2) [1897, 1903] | 125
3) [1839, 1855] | 121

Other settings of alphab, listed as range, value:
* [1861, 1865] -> 126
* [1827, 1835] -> 126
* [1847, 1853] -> 127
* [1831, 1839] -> 124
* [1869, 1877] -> 122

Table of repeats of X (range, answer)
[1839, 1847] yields 125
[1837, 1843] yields 126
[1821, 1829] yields 126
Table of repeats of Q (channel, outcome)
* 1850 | 125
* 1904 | 132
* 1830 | 128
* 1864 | 128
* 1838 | 125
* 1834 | 127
